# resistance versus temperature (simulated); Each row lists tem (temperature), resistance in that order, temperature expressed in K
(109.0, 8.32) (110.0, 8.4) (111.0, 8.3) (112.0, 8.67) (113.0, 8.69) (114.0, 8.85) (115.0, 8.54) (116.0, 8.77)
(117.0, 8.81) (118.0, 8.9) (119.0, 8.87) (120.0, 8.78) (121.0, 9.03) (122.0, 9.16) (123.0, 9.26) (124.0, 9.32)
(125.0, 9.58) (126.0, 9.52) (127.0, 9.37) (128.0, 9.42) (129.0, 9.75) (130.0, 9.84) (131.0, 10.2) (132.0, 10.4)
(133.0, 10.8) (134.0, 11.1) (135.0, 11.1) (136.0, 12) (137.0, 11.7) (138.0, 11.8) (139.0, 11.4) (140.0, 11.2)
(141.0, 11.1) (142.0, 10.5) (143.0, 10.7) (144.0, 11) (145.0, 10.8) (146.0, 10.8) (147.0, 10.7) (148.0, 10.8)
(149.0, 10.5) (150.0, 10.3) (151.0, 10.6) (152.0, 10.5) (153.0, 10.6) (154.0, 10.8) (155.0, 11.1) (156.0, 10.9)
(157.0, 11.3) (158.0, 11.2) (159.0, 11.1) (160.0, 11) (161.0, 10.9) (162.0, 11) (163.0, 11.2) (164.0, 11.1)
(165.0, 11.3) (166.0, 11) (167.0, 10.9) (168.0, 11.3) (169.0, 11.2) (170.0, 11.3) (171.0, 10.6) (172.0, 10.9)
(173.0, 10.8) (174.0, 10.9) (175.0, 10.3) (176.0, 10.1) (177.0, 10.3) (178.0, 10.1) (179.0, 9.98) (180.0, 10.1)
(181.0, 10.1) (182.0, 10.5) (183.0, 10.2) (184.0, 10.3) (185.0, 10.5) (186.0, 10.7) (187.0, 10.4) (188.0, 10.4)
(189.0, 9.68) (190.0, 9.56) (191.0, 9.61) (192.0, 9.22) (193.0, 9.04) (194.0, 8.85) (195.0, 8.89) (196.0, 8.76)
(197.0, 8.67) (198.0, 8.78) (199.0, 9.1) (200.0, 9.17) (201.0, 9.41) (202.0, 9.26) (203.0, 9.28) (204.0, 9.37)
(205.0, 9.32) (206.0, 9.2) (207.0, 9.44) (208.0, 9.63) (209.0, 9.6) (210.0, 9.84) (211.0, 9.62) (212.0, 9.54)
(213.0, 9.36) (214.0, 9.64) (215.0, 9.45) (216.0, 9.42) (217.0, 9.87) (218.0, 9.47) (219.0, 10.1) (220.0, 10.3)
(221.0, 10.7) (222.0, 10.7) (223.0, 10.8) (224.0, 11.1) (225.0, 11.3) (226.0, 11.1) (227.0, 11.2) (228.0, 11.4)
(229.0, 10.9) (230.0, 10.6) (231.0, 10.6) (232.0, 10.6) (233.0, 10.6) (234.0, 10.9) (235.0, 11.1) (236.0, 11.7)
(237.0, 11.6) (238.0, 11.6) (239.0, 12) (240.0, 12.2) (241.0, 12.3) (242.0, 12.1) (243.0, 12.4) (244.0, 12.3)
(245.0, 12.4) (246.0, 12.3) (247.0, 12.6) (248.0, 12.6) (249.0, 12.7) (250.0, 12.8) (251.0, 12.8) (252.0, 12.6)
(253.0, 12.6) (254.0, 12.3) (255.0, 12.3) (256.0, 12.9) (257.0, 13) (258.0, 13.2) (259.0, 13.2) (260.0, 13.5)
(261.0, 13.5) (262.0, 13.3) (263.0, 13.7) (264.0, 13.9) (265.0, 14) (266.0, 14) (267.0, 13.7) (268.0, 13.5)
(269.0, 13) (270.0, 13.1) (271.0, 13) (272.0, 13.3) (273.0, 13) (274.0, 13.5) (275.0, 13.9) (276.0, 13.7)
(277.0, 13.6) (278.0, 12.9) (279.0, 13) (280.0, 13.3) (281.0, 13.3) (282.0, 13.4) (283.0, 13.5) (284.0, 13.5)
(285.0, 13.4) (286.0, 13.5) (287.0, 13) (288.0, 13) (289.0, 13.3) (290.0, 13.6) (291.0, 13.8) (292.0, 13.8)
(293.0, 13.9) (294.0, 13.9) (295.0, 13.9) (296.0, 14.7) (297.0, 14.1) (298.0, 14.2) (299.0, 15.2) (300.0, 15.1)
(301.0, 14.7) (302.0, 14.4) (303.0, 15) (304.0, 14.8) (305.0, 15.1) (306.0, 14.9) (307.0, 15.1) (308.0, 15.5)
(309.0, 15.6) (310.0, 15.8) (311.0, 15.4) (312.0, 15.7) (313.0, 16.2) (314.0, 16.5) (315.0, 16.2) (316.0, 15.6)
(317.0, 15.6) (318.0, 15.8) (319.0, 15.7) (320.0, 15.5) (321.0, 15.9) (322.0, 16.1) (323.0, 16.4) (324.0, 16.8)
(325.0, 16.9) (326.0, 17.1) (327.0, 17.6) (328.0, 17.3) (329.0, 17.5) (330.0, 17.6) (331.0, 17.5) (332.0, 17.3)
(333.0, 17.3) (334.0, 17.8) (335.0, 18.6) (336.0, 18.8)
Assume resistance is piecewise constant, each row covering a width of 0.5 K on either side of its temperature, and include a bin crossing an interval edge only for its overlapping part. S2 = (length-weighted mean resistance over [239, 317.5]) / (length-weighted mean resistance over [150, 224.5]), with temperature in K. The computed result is 1.35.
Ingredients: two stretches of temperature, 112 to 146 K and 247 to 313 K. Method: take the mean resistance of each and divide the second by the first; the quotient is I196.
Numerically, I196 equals 1.38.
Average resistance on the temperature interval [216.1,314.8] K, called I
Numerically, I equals 13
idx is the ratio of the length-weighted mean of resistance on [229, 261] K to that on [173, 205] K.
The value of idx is 1.2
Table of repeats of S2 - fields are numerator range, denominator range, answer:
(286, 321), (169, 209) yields 1.51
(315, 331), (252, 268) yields 1.25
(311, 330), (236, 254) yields 1.33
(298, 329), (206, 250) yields 1.44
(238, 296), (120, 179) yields 1.24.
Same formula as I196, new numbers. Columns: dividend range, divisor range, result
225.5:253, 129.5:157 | 1.09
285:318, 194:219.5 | 1.57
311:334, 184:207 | 1.75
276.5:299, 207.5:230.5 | 1.33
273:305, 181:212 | 1.45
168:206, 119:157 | 0.95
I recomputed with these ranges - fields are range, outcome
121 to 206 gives 10.3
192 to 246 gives 10.3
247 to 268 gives 13.1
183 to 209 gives 9.48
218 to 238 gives 10.9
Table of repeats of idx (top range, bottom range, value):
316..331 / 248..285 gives 1.25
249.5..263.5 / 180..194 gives 1.30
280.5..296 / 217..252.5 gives 1.18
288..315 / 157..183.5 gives 1.37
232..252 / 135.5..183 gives 1.11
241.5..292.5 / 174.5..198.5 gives 1.34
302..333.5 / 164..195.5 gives 1.57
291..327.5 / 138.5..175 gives 1.41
